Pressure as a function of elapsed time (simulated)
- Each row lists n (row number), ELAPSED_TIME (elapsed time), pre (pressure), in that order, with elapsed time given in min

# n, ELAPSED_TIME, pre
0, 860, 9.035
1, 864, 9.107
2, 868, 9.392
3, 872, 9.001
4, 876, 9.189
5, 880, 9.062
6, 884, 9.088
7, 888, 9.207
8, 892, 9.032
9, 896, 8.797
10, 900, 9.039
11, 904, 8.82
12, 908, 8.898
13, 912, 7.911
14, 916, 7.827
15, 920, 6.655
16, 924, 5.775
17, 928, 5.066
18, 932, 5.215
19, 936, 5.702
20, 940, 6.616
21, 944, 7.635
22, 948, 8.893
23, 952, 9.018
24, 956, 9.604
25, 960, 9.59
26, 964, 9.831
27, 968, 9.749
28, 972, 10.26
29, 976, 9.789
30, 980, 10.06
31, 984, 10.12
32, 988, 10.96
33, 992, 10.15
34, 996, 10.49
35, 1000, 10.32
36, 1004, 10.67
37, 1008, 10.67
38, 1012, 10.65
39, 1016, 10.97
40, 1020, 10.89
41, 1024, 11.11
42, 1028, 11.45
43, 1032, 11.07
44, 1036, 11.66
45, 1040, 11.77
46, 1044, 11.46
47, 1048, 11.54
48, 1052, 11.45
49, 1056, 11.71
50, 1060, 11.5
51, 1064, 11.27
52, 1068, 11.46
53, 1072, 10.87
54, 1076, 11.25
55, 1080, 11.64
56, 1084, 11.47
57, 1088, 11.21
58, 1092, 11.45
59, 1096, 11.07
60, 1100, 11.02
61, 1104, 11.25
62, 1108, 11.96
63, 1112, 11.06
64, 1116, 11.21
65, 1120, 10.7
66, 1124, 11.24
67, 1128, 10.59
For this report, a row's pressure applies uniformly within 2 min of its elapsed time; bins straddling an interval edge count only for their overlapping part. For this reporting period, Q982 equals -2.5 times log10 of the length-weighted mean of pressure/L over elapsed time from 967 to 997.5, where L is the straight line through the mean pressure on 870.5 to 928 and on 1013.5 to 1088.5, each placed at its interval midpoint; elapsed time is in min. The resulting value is -0.02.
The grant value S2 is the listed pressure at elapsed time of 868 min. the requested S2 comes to 9.392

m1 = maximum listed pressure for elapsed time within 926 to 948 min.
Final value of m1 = 8.893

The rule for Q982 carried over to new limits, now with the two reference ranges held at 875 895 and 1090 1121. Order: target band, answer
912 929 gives 0.39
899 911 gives 0.06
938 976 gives 0.09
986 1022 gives -0.04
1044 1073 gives -0.06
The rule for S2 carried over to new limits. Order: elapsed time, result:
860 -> 9.035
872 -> 9.001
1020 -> 10.89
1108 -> 11.96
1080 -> 11.64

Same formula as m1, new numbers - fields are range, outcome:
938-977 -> 10.26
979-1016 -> 10.97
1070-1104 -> 11.64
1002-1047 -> 11.77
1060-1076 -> 11.5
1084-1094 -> 11.47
